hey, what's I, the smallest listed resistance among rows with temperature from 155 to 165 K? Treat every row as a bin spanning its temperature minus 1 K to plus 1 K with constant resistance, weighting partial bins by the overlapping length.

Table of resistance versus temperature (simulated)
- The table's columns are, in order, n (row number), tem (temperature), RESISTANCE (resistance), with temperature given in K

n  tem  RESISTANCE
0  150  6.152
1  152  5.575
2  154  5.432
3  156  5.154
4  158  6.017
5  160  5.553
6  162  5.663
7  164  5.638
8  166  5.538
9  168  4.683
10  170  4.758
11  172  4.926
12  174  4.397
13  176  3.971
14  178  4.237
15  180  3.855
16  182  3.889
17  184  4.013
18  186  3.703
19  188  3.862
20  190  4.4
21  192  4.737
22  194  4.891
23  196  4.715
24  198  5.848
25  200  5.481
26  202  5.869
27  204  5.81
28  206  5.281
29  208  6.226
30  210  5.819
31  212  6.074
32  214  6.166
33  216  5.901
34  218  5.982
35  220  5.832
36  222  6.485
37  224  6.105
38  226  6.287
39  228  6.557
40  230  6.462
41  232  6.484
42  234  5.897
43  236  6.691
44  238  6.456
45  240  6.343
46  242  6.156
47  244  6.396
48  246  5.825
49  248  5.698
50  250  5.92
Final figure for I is 5.154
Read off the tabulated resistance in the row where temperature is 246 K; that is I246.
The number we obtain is 5.825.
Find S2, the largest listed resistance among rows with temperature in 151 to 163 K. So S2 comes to 6.017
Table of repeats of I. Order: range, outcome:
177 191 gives 3.703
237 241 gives 6.343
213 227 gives 5.832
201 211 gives 5.281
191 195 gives 4.737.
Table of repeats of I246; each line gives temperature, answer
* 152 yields 5.575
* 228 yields 6.557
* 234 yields 5.897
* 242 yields 6.156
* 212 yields 6.074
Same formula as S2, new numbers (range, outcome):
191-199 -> 5.848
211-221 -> 6.166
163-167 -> 5.638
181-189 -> 4.013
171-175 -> 4.926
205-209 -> 6.226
